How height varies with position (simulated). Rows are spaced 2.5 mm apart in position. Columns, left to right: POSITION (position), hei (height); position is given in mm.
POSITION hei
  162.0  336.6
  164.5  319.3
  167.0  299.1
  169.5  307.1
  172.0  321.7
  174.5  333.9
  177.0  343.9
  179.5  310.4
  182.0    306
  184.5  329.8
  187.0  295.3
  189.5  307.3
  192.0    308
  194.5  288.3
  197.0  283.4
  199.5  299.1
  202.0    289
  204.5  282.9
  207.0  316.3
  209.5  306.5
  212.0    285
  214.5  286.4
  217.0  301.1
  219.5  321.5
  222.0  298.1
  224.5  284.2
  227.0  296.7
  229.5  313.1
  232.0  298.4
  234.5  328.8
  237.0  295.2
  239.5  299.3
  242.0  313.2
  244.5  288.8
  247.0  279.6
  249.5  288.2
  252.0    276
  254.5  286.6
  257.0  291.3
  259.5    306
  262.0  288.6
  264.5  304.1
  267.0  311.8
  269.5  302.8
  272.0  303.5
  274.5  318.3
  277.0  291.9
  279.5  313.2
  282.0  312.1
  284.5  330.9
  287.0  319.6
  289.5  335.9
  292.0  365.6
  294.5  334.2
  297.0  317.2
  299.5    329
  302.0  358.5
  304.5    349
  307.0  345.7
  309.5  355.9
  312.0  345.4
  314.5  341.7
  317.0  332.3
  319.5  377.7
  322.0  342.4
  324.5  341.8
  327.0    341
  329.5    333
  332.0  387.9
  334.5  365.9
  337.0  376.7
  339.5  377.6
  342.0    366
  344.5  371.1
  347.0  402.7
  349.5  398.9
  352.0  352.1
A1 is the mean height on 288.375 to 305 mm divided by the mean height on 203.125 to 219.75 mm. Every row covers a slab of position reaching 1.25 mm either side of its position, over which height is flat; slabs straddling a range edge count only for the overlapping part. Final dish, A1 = 1.14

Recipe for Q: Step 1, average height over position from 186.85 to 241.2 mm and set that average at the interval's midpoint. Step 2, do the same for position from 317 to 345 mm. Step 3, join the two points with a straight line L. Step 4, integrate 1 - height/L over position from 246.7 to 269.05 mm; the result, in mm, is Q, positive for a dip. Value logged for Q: 2.0 mm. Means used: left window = 299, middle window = 293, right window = 360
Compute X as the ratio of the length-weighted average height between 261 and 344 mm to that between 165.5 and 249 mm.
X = 1.11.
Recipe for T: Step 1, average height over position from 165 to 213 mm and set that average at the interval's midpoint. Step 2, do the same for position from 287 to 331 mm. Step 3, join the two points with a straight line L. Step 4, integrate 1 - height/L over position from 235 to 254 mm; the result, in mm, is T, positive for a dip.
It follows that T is 1.8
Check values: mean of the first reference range 306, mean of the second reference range 343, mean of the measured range 293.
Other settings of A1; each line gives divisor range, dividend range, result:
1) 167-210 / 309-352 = 1.18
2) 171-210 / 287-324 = 1.12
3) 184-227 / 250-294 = 1.04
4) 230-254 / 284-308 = 1.14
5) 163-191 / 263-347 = 1.08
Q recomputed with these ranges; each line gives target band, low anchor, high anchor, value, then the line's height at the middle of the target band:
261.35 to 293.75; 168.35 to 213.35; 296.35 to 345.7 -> 2.1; 338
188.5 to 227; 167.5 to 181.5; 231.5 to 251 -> 1.6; 310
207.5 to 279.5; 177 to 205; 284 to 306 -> 4.7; 320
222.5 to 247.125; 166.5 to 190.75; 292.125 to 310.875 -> 2.1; 328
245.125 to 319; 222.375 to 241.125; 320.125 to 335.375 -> 2.3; 329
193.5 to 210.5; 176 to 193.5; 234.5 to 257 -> 0.7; 308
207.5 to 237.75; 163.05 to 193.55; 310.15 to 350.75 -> 2.5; 329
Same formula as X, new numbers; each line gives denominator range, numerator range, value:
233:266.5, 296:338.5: 1.18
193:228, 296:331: 1.16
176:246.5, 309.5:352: 1.20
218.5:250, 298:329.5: 1.15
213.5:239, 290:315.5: 1.14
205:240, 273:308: 1.09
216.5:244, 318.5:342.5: 1.19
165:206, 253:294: 1.02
